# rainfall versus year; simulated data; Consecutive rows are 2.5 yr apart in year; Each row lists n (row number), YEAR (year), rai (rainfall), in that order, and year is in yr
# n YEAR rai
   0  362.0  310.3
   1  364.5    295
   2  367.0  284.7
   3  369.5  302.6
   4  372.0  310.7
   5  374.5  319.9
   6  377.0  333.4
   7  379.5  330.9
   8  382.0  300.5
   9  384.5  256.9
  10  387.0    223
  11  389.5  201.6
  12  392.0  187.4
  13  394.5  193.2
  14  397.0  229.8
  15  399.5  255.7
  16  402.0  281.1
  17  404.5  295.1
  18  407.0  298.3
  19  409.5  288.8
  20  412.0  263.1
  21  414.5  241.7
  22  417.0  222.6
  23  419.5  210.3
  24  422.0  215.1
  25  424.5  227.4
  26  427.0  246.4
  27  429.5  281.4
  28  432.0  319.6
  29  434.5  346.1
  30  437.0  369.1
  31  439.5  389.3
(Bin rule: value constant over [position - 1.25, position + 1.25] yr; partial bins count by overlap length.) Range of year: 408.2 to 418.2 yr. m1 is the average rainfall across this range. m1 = 254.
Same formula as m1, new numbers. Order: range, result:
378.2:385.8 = 296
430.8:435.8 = 333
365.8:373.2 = 299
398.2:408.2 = 282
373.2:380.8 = 328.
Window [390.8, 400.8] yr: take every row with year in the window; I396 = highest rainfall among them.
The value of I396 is 255.7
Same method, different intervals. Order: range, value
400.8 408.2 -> 298.3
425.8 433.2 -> 319.6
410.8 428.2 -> 263.1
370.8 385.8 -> 333.4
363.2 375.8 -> 319.9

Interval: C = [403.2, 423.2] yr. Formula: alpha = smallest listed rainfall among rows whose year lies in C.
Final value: 210.3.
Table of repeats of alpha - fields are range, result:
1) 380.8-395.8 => 187.4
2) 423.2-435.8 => 227.4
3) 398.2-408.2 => 255.7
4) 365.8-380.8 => 284.7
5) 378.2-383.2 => 300.5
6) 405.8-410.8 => 288.8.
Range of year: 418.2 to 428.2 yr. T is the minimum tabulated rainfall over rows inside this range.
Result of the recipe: 210.3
